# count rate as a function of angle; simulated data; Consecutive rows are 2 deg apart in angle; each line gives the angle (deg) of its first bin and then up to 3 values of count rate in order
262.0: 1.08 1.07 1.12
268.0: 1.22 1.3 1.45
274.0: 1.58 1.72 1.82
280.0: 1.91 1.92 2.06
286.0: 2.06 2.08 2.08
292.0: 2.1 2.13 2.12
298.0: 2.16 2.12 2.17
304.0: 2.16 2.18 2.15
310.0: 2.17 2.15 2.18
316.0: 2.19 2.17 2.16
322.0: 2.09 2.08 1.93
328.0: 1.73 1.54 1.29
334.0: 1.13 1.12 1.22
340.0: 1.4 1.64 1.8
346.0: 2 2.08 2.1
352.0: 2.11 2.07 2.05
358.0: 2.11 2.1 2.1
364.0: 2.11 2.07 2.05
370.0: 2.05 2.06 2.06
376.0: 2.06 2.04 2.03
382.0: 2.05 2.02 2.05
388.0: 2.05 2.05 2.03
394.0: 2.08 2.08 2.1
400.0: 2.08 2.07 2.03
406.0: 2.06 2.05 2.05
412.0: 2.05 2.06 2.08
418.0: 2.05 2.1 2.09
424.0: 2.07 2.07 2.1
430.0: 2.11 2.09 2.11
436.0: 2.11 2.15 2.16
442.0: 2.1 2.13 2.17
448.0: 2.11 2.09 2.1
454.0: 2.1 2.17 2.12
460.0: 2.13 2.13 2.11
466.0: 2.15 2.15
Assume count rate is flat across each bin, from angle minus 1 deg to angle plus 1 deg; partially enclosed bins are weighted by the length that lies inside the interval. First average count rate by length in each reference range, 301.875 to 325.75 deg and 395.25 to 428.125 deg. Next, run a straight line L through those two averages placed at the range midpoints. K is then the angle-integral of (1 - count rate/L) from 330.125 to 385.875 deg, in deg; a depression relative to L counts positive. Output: 6.0 deg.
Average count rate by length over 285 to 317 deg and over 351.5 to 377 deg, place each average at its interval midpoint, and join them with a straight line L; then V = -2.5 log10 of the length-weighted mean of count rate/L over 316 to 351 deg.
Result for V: 0.20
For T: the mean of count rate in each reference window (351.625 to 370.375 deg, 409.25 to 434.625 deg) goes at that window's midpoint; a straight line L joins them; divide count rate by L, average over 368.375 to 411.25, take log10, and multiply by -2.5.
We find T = 0.01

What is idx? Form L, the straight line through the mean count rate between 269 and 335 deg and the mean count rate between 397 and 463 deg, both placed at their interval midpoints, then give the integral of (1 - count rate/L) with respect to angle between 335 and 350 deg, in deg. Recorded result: 2.6 deg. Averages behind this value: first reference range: 1.94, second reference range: 2.1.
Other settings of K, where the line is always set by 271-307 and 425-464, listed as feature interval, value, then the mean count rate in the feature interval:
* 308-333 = 0.4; 1.98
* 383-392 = 0.1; 2.04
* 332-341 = 3.6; 1.23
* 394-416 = 0.2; 2.06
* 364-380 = 0.0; 2.06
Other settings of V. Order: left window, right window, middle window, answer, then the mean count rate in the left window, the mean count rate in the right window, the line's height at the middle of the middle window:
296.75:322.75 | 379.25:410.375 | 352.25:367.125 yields 0.005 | 2.16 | 2.06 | 2.1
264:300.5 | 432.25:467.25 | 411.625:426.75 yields -0.003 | 1.81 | 2.13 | 2.07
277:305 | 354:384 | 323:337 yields 0.314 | 2.06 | 2.07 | 2.06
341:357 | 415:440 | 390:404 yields -0.009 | 1.98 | 2.1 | 2.05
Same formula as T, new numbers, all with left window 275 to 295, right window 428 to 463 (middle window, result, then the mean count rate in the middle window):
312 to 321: -0.08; 2.17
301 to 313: -0.08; 2.16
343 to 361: 0.00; 2.05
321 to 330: 0.06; 1.91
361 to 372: -0.01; 2.07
